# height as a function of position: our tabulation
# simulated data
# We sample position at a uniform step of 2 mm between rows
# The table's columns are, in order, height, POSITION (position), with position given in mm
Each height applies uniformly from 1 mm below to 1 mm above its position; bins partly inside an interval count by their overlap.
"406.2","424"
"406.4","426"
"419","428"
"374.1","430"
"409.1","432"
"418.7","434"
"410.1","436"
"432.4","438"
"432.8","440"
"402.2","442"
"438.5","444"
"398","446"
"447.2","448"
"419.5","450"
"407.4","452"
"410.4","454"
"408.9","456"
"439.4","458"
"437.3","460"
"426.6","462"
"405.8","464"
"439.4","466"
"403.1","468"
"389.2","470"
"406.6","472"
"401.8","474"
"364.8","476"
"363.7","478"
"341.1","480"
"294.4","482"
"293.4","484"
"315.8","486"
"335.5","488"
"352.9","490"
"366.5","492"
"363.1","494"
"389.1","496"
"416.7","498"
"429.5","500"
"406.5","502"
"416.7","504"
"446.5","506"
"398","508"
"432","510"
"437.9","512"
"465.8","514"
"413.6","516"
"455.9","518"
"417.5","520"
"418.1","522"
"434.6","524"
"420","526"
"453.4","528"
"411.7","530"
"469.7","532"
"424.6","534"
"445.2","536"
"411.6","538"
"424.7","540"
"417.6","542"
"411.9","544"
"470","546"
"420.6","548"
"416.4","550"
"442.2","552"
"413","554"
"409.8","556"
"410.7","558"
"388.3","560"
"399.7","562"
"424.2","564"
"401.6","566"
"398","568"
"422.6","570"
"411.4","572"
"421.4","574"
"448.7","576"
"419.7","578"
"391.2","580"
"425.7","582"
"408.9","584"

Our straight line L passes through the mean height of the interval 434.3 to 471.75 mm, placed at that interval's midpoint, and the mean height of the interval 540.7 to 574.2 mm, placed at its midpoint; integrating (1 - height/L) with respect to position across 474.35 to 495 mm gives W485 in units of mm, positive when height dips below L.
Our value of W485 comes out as 3.81 mm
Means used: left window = 419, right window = 416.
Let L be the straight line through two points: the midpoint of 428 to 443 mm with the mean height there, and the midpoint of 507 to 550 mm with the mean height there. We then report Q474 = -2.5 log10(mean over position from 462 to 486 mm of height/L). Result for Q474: 0.13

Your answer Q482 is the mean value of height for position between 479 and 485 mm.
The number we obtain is 310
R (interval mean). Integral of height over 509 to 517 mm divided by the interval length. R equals 437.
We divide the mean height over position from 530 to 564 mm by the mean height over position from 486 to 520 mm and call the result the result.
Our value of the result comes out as 1.04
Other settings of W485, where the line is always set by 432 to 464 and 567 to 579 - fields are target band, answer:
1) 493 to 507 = 0.37 mm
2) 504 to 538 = -0.99 mm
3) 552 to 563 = 0.33 mm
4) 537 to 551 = -0.14 mm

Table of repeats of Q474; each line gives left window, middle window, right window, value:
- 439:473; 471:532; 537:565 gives 0.06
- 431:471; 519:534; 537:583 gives -0.04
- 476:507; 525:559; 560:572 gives -0.09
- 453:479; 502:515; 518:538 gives -0.01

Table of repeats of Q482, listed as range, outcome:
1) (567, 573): 411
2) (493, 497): 376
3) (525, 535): 436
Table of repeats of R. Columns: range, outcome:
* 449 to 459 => 417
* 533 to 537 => 435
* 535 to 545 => 422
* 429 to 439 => 409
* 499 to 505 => 418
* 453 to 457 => 410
